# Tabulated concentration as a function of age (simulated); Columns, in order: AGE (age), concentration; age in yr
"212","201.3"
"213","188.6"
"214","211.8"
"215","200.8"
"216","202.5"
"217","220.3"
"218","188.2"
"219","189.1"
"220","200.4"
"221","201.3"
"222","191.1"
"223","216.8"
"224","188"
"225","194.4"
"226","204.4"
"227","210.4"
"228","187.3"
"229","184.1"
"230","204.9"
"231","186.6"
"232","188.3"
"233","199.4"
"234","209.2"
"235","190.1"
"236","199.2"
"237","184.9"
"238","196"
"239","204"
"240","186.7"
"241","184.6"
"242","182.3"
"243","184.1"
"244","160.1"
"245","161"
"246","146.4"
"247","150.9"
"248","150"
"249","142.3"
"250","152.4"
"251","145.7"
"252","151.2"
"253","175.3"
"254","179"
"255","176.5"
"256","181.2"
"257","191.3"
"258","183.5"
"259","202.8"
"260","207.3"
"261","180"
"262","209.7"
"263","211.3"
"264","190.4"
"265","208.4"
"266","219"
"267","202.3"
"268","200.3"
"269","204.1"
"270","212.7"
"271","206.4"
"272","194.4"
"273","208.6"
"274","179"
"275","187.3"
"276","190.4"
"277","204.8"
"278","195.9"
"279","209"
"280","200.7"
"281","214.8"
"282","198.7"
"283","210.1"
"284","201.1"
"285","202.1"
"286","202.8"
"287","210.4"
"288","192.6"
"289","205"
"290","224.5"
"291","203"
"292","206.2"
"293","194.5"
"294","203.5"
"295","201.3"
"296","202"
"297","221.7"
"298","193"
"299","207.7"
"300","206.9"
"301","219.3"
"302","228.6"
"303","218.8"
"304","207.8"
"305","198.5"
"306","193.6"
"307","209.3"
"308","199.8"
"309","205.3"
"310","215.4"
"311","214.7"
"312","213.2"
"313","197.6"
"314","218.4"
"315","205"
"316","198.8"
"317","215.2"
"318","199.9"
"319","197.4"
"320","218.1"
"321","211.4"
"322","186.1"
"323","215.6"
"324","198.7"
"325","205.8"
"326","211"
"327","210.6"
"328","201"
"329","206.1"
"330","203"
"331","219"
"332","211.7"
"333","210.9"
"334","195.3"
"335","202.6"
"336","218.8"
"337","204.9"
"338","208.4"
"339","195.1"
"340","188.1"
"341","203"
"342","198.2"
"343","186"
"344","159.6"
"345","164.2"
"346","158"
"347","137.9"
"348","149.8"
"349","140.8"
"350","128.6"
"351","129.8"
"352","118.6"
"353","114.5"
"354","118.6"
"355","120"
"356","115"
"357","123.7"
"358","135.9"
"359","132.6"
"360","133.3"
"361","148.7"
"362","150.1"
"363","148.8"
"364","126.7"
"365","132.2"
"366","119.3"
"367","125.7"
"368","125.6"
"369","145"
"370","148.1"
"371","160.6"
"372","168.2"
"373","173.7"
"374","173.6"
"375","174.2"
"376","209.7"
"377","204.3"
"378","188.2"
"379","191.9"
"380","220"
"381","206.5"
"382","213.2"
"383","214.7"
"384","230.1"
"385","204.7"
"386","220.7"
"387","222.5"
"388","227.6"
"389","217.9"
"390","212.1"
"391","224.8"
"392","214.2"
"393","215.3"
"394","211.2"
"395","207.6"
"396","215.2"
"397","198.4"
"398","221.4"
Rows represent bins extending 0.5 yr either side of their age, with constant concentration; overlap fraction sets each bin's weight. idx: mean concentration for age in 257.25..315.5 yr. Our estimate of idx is 204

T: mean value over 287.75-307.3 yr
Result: 207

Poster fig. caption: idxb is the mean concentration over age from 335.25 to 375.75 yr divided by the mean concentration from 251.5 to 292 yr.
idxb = 0.77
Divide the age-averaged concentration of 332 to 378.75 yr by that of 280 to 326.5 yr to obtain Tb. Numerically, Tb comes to 0.77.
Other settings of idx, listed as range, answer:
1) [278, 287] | 205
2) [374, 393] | 210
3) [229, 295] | 191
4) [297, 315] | 209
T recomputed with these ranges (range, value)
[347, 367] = 131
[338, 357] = 152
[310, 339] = 207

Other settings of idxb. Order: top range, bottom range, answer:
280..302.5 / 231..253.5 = 1.18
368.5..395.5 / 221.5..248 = 1.07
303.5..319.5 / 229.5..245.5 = 1.09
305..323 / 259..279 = 1.02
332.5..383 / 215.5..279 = 0.86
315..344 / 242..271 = 1.12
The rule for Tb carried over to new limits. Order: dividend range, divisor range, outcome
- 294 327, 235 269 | 1.14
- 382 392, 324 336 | 1.06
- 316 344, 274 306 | 0.99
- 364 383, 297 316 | 0.82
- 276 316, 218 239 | 1.05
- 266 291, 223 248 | 1.09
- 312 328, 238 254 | 1.24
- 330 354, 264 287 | 0.87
